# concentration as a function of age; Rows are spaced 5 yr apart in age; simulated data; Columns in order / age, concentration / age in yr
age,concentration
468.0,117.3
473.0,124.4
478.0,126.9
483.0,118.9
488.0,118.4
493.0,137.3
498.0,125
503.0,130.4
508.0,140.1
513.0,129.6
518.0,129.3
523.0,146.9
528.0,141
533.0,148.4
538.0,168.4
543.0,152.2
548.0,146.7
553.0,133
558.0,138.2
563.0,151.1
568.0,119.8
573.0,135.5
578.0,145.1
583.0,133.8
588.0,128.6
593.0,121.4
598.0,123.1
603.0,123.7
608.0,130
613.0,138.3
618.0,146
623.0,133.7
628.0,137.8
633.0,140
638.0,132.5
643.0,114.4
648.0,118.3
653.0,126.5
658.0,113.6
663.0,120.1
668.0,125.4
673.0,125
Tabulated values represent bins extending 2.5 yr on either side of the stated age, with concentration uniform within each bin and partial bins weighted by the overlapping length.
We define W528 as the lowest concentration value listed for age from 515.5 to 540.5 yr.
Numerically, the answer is 129.3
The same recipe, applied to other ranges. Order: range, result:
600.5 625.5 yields 123.7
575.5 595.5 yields 121.4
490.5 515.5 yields 125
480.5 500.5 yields 118.4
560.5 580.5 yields 119.8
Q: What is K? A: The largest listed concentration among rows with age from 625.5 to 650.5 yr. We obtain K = 140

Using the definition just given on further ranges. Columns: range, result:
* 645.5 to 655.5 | 126.5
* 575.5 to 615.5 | 145.1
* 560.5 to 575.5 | 151.1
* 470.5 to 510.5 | 140.1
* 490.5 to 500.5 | 137.3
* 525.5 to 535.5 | 148.4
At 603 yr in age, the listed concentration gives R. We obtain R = 123.7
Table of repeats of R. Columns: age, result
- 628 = 137.8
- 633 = 140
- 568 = 119.8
